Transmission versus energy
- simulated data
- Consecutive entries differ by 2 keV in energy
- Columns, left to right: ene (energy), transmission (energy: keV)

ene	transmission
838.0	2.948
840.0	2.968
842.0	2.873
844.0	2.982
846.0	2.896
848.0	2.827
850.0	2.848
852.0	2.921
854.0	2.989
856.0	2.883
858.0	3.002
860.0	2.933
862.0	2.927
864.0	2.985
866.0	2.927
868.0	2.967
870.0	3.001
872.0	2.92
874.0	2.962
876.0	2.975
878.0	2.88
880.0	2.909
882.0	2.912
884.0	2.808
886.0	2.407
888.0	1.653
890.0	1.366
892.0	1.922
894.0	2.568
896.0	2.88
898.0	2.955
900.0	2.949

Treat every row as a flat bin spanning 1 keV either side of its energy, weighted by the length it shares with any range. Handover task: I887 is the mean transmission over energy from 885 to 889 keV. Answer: 2.03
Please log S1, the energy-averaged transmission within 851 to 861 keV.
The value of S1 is 2.95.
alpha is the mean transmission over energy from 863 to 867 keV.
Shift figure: 2.96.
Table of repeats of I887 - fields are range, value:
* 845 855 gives 2.9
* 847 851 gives 2.84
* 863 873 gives 2.96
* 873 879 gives 2.94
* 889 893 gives 1.64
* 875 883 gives 2.92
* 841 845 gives 2.93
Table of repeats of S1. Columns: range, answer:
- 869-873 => 2.96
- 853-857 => 2.94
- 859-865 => 2.95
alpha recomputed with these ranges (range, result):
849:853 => 2.88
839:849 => 2.91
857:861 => 2.97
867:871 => 2.98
